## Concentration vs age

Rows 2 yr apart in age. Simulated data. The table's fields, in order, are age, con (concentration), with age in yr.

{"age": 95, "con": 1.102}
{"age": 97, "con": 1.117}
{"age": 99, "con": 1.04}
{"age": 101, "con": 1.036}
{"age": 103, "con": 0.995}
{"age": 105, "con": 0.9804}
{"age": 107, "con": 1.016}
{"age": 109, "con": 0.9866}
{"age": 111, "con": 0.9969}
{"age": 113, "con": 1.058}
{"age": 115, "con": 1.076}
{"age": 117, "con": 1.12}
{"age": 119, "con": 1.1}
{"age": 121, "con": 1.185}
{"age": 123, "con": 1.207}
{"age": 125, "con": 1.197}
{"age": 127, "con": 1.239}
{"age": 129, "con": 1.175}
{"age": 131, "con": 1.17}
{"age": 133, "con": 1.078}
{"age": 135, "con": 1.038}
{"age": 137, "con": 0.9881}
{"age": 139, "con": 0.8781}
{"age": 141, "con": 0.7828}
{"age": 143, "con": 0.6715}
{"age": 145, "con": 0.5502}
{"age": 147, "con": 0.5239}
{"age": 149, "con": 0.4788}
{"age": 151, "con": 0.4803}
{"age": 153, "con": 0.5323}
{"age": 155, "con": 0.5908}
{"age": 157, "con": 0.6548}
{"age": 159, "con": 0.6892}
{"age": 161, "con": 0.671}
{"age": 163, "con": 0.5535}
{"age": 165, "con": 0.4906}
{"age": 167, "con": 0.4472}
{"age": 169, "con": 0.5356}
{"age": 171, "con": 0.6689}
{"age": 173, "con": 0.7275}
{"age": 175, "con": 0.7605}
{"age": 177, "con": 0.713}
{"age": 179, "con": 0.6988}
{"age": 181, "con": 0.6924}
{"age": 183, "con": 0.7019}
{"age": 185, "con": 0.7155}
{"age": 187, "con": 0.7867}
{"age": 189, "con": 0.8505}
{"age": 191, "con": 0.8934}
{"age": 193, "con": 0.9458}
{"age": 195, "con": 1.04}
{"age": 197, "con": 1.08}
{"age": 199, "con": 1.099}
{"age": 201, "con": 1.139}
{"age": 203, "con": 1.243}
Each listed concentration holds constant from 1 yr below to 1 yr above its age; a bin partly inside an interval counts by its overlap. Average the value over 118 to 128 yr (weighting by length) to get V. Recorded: 1.19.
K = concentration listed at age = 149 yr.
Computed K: 0.4788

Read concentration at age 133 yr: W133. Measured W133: 1.078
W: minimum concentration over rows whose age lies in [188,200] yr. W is 0.8505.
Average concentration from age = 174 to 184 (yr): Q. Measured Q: 0.713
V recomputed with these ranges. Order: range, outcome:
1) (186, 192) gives 0.844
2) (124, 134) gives 1.17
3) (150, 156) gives 0.534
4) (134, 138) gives 1.01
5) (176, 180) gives 0.706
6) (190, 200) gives 1.01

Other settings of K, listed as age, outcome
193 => 0.9458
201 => 1.139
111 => 0.9969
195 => 1.04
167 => 0.4472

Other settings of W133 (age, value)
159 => 0.6892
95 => 1.102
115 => 1.076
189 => 0.8505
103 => 0.995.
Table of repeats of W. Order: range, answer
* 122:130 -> 1.175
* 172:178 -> 0.713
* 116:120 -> 1.1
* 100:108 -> 0.9804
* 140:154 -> 0.4788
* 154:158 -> 0.5908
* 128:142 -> 0.7828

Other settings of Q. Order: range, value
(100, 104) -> 1.02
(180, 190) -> 0.749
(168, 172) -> 0.602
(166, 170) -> 0.491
